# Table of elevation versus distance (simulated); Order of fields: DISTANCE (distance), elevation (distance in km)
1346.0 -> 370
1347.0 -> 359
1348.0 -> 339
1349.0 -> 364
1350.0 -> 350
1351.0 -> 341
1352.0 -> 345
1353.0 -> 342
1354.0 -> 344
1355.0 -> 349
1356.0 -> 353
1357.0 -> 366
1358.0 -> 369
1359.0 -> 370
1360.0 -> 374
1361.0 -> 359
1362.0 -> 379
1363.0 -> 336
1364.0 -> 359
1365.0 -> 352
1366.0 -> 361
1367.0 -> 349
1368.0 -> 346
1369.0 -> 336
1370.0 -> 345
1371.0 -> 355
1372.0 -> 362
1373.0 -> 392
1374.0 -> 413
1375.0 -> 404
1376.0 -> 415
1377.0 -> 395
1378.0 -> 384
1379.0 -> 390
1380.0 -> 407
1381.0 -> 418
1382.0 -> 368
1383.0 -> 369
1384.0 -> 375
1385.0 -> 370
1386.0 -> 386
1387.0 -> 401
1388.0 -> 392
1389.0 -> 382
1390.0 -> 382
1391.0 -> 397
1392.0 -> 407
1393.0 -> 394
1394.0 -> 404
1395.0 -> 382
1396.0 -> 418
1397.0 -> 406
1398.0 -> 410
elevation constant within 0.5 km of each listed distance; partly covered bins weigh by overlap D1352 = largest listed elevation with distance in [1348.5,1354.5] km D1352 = 364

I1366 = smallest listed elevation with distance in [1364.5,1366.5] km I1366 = 352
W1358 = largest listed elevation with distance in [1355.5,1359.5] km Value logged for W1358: 370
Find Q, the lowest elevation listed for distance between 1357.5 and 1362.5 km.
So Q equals 359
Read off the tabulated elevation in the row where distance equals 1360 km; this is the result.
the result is 374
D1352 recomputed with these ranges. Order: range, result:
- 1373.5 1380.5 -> 415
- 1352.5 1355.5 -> 349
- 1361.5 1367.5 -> 379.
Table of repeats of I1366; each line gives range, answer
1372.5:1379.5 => 384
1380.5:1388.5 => 368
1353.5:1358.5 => 344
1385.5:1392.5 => 382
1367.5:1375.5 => 336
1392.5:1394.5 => 394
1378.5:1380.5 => 390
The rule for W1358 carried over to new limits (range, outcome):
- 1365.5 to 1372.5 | 362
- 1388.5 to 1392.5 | 407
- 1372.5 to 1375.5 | 413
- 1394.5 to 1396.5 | 418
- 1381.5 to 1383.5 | 369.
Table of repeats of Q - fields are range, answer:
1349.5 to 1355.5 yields 341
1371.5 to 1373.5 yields 362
